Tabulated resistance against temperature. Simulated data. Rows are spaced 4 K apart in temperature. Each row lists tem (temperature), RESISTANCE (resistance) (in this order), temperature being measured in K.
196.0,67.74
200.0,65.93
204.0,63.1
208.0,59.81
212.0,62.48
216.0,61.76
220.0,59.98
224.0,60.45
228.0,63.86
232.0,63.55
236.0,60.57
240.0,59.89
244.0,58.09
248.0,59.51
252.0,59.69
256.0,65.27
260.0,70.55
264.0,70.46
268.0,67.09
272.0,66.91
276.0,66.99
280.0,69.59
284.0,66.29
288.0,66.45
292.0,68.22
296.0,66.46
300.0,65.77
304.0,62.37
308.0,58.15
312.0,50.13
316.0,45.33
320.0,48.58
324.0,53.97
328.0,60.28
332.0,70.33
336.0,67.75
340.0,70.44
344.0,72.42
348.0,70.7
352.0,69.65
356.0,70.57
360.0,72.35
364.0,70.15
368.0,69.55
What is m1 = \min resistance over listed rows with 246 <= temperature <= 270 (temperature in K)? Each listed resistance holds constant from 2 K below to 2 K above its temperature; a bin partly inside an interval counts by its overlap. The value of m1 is 59.51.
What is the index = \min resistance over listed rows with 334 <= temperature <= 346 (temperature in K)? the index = 67.75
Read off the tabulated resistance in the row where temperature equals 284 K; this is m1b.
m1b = 66.29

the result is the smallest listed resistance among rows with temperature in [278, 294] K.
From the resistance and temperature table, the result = 66.29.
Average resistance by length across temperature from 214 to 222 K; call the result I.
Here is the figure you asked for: 60.9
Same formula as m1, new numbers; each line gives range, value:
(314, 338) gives 45.33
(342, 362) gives 69.65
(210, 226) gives 59.98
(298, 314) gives 50.13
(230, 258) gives 58.09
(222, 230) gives 60.45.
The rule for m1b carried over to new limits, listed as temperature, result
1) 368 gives 69.55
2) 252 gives 59.69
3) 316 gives 45.33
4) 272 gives 66.91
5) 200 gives 65.93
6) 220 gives 59.98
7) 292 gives 68.22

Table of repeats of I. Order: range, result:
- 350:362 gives 70.9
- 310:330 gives 51.7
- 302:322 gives 52.9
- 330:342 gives 69.5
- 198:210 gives 62.9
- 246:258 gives 61.5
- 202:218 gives 61.8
